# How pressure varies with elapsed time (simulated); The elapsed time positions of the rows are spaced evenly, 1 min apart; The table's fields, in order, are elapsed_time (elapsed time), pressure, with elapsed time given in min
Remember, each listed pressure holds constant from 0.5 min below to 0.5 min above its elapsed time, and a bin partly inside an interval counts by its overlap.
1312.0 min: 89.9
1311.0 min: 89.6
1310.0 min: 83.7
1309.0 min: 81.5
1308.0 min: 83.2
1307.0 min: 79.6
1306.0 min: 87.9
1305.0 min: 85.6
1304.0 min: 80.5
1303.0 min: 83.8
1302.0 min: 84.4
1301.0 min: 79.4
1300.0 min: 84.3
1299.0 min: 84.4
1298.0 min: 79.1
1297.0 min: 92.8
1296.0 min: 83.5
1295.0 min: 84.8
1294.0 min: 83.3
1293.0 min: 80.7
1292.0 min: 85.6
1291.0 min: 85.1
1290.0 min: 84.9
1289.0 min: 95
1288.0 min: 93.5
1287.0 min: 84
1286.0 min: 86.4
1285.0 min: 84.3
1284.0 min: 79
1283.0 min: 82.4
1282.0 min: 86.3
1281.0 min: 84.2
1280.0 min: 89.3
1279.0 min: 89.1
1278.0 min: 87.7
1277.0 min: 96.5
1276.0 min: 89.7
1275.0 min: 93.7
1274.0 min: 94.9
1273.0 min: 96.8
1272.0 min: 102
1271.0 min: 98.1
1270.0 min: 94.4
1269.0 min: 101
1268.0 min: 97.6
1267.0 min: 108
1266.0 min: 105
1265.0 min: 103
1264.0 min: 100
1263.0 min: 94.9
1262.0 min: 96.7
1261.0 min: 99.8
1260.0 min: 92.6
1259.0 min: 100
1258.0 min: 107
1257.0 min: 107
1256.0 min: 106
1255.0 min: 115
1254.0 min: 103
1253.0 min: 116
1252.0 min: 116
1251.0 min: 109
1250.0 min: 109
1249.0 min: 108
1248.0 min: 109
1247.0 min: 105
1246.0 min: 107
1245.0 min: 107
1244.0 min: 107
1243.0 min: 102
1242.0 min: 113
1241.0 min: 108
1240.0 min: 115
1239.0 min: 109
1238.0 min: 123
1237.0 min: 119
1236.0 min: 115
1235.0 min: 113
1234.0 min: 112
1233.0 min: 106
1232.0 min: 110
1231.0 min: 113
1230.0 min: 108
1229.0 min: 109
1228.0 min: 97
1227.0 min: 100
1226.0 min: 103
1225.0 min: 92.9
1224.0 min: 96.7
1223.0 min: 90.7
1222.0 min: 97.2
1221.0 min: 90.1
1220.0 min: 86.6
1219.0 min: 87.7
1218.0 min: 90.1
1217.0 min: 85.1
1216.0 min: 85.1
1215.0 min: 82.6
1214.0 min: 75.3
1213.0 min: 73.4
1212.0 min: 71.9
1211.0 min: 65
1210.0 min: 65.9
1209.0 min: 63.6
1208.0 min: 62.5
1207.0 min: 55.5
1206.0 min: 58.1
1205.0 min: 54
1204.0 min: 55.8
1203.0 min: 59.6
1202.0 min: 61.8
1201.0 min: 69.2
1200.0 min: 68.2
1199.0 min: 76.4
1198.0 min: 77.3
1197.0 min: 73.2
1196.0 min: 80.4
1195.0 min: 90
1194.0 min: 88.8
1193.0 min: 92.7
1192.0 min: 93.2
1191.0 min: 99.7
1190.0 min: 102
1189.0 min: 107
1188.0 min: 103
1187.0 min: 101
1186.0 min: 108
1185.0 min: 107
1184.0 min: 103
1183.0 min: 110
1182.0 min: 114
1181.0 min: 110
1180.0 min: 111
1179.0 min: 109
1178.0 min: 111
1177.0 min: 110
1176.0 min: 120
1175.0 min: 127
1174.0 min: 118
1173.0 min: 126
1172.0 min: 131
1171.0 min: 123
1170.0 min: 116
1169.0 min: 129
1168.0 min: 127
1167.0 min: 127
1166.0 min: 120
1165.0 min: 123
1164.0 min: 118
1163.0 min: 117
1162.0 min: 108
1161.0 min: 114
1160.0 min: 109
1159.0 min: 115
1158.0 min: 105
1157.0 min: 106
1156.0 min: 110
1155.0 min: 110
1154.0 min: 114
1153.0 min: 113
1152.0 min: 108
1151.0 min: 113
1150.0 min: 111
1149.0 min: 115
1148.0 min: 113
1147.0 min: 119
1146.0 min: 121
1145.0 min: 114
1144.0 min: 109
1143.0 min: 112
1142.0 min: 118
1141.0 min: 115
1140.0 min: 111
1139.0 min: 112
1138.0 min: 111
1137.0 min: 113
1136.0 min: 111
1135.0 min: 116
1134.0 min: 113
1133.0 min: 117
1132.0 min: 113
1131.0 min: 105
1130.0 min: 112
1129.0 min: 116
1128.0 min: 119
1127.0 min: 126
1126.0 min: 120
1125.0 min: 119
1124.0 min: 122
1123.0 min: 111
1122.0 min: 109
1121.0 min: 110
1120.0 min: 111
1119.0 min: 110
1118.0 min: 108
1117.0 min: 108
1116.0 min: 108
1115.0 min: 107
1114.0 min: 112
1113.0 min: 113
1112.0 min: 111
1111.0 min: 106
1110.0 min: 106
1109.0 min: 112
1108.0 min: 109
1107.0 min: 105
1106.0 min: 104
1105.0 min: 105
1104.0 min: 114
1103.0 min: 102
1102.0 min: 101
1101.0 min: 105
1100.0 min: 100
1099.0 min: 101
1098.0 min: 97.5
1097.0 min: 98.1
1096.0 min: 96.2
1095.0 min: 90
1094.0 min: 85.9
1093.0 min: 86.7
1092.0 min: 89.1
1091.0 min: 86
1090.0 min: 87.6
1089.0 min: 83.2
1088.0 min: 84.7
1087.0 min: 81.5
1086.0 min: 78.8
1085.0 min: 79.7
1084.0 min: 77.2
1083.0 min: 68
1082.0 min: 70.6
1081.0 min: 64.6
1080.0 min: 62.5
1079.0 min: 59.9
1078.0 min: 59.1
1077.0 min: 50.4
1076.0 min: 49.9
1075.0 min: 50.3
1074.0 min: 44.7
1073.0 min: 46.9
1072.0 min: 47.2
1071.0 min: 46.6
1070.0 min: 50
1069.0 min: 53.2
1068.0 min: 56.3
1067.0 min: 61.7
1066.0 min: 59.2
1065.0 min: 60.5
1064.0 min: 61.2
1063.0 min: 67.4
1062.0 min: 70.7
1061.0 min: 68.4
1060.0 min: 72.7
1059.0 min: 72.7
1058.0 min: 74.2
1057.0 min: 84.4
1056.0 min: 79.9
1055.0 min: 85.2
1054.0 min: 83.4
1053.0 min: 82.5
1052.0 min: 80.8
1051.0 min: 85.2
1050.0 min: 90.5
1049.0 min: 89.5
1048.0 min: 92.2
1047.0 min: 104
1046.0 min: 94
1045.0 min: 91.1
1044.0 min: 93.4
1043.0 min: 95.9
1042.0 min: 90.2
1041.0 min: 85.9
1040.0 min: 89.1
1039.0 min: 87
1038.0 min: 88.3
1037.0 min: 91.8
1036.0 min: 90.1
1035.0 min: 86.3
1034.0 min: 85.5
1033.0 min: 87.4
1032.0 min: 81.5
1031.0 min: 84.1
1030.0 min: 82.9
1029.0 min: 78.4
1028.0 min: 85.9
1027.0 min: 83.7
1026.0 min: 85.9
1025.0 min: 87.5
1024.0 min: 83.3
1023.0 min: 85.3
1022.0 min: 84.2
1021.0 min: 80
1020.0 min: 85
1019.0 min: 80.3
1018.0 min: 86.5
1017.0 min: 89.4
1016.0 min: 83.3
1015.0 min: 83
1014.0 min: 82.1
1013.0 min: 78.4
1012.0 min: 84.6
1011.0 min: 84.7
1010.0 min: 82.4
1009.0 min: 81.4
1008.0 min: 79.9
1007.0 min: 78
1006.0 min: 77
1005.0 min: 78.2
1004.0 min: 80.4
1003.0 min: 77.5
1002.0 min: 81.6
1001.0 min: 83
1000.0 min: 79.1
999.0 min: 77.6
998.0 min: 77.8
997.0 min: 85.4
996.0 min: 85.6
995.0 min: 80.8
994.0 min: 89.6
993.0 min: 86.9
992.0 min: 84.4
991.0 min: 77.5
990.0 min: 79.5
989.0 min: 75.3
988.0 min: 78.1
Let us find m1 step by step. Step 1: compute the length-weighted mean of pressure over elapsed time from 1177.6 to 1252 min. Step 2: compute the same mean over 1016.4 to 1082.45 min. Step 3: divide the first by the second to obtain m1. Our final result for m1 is 1.23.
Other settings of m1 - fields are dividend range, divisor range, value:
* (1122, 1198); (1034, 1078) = 1.50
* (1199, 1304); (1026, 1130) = 1.06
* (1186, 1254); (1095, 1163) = 0.84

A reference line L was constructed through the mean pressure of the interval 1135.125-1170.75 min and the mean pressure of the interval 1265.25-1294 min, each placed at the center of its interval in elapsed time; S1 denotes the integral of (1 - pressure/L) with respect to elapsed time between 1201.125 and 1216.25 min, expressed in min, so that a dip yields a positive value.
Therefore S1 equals 5.58 min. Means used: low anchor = 115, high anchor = 91.2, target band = 65.8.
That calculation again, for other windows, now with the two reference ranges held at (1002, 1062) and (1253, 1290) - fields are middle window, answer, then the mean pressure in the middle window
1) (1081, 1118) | -3.62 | 96.1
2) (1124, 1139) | -4.41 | 115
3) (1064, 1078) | 5.44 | 52.6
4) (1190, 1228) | 5.47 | 79.4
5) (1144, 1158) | -3.50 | 112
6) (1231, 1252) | -3.60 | 110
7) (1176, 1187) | -2.16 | 109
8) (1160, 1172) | -3.90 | 120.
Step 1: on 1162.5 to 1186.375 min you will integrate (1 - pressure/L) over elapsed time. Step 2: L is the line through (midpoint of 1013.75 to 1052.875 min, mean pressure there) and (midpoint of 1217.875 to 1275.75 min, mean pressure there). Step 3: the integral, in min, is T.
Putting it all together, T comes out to -4.70 min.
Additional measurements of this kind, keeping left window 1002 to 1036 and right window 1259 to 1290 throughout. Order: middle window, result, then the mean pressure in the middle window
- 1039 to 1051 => -1.1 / 91.8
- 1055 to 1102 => 7.1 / 72.6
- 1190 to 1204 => 1.7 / 79.2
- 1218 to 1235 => -1.6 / 100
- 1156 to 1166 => -2.7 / 113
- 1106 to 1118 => -3.0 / 109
